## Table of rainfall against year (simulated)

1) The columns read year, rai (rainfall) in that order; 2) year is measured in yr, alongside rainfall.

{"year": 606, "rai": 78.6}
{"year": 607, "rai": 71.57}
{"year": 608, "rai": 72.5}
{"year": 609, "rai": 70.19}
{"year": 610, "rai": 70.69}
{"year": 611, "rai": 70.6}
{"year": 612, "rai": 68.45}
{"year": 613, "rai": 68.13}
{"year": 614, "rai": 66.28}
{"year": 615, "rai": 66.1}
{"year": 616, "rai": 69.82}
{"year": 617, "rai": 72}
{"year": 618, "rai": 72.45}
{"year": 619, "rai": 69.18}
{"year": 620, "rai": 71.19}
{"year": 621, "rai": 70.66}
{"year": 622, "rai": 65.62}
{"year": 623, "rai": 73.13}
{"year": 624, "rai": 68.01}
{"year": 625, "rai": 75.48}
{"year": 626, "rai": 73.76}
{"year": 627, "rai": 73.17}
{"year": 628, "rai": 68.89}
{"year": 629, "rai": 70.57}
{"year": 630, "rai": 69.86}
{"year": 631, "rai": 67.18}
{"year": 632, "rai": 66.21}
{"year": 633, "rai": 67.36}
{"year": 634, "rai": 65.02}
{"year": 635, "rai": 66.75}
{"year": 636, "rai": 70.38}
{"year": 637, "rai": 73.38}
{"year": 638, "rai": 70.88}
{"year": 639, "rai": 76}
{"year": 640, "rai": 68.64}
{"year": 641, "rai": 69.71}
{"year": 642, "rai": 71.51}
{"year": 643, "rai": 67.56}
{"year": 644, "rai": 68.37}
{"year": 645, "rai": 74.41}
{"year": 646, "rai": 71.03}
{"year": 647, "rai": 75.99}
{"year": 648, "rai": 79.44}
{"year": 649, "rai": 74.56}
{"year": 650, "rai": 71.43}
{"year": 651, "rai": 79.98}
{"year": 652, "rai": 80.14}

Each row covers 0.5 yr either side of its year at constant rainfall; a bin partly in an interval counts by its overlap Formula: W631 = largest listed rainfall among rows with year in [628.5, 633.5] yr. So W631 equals 70.57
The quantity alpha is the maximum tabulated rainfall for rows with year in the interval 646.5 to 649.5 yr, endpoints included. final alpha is 79.44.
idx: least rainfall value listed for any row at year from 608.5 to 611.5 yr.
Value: 70.19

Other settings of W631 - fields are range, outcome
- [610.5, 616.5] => 70.6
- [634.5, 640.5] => 76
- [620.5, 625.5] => 75.48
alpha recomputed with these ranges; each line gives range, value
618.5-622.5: 71.19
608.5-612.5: 70.69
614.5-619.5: 72.45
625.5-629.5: 73.76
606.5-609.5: 72.5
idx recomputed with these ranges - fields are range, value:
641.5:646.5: 67.56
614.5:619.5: 66.1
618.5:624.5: 65.62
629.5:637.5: 65.02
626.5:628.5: 68.89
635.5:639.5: 70.38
